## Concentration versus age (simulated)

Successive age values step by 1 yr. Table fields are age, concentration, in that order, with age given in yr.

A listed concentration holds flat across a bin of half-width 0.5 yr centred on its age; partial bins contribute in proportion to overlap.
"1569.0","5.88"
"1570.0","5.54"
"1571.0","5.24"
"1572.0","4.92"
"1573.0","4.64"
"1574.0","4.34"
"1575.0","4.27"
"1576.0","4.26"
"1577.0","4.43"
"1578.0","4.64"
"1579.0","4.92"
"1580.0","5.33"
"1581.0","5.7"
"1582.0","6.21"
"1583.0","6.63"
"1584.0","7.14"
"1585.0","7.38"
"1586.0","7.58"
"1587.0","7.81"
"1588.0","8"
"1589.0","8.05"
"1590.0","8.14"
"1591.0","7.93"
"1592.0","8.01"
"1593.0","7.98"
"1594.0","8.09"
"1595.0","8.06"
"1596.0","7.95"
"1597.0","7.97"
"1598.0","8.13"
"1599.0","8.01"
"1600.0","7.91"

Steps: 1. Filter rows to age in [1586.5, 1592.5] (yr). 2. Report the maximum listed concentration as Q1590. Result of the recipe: 8.14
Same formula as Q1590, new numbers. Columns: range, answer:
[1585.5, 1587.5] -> 7.81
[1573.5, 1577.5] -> 4.43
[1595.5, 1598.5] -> 8.13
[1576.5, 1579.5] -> 4.92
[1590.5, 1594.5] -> 8.09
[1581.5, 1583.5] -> 6.63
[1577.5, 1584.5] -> 7.14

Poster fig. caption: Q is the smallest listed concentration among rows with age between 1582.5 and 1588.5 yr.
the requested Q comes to 6.63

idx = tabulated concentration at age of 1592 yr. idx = 8.01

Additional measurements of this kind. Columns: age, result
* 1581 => 5.7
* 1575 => 4.27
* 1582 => 6.21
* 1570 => 5.54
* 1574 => 4.34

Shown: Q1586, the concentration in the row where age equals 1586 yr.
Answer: 7.58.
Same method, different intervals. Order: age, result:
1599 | 8.01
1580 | 5.33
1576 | 4.26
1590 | 8.14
